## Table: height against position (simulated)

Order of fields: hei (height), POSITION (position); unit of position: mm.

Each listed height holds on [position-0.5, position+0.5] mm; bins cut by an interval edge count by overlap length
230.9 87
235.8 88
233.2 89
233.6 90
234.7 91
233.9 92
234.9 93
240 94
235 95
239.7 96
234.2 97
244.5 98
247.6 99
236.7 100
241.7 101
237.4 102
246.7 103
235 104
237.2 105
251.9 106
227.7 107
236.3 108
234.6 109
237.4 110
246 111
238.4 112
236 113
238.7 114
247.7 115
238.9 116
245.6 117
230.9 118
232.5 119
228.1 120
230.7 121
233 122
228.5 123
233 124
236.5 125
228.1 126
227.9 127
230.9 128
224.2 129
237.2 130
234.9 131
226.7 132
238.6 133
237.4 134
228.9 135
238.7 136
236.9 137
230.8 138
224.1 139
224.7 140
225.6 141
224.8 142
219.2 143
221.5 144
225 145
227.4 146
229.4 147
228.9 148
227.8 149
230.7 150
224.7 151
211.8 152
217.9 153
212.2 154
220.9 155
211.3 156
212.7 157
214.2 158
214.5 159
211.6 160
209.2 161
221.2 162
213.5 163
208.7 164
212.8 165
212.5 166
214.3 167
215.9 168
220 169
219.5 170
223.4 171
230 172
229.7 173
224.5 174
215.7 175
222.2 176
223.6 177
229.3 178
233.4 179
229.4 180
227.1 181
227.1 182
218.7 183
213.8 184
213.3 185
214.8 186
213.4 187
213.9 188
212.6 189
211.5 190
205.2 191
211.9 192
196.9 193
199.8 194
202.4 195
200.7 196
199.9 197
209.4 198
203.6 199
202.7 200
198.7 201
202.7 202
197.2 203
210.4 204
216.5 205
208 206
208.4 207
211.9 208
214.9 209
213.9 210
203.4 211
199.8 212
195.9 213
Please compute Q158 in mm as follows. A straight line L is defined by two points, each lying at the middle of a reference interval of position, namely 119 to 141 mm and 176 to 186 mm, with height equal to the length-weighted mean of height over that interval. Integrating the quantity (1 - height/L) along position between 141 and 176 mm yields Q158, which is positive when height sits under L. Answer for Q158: 1.1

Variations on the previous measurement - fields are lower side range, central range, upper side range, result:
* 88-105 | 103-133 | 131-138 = 0.1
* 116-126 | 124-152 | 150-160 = -0.5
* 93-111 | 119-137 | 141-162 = -0.2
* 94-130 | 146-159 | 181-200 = 0.1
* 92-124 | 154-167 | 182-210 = 0.4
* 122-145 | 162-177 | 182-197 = -0.2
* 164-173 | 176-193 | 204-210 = -0.2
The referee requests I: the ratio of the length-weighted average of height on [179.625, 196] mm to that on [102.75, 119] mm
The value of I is 0.89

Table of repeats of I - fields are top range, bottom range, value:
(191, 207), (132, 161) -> 0.91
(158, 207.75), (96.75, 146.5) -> 0.91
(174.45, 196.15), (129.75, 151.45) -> 0.94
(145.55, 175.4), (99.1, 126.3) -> 0.92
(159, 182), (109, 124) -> 0.93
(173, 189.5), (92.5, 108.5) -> 0.92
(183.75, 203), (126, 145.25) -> 0.90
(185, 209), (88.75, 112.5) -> 0.87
